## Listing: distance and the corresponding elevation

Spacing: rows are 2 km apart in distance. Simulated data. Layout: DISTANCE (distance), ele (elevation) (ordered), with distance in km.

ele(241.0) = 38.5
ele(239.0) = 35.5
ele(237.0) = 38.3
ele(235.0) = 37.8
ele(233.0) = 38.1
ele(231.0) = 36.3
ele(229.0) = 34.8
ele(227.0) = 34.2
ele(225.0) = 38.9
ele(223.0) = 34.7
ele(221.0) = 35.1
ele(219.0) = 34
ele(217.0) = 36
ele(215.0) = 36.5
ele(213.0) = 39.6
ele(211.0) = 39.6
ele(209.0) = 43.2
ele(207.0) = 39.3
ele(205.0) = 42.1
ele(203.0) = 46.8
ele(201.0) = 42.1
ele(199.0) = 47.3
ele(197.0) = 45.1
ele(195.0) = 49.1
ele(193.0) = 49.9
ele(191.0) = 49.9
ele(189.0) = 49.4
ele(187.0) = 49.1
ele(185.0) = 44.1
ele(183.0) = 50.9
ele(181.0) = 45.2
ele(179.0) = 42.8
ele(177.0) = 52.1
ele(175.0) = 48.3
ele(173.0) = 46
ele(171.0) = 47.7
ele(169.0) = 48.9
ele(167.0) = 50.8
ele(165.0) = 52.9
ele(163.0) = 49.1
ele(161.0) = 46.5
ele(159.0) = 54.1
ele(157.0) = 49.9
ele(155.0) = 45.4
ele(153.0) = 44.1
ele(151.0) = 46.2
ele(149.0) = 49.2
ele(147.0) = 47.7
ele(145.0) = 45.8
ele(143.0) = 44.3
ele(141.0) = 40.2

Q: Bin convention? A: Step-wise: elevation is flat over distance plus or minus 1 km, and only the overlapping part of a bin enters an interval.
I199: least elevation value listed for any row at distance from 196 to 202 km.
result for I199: 42.1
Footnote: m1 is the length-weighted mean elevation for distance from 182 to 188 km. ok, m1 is 48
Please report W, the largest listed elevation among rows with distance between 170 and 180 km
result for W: 52.1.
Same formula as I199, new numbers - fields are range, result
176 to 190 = 42.8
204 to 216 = 36.5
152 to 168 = 44.1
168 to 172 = 47.7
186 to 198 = 45.1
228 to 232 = 34.8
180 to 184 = 45.2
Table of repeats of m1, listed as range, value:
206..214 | 40.4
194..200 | 47.2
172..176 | 47.1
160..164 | 47.8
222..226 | 36.8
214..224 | 35.3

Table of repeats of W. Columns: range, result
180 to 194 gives 50.9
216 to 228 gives 38.9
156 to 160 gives 54.1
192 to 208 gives 49.9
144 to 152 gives 49.2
